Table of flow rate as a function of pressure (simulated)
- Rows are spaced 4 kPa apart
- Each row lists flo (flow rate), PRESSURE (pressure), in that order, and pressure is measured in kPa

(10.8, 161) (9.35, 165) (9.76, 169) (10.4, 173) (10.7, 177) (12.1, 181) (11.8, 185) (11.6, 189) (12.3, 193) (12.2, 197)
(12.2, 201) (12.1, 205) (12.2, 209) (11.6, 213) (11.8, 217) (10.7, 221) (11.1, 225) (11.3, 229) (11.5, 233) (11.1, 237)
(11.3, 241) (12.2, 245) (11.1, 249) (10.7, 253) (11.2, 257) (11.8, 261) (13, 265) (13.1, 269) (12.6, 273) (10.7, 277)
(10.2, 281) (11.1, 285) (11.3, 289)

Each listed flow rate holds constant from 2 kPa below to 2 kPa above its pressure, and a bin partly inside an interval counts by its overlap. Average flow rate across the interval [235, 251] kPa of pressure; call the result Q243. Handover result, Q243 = 11.4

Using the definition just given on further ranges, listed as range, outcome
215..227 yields 11.2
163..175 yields 9.84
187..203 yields 12.1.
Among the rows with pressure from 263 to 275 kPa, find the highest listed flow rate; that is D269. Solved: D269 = 13.1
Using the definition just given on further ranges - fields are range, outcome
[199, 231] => 12.2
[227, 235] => 11.5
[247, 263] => 11.8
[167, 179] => 10.7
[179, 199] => 12.3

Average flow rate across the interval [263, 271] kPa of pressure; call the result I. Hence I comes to 13.1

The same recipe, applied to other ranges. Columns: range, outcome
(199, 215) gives 12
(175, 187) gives 11.5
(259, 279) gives 12.2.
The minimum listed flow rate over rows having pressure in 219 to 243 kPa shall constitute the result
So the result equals 10.7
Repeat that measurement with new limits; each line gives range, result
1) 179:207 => 11.6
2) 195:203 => 12.2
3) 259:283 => 10.2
